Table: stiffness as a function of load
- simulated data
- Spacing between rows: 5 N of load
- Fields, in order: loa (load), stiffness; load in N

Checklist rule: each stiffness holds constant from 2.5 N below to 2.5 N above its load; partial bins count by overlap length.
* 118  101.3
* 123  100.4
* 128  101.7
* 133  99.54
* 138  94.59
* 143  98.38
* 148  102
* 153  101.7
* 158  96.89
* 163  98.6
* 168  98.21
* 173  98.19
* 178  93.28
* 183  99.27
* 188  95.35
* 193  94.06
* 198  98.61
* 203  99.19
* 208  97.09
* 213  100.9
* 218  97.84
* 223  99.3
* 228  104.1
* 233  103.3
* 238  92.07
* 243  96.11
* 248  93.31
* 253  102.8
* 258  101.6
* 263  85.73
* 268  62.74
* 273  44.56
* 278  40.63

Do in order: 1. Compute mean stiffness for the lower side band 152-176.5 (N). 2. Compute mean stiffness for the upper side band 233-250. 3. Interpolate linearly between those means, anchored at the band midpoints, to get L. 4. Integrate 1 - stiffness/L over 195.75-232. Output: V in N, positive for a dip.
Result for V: -1.3 N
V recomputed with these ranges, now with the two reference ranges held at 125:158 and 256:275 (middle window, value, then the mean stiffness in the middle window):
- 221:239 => -4.3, 100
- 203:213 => -1.5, 98.6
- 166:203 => -2.6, 96.9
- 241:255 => -3.6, 97.3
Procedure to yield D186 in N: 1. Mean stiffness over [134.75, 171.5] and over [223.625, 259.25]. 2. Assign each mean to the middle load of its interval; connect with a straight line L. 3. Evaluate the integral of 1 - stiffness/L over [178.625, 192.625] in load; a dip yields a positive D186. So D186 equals 0.4 N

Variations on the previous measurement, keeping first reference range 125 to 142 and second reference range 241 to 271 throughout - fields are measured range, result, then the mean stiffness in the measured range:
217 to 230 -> -1.2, 101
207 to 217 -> -0.7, 99.1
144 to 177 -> -0.8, 99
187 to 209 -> -0.7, 96.9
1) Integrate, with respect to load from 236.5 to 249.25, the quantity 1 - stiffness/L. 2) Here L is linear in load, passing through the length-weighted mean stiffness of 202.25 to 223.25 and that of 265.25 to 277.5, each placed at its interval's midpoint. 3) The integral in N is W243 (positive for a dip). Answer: -3.3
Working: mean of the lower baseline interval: 98.8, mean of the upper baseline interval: 52.2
